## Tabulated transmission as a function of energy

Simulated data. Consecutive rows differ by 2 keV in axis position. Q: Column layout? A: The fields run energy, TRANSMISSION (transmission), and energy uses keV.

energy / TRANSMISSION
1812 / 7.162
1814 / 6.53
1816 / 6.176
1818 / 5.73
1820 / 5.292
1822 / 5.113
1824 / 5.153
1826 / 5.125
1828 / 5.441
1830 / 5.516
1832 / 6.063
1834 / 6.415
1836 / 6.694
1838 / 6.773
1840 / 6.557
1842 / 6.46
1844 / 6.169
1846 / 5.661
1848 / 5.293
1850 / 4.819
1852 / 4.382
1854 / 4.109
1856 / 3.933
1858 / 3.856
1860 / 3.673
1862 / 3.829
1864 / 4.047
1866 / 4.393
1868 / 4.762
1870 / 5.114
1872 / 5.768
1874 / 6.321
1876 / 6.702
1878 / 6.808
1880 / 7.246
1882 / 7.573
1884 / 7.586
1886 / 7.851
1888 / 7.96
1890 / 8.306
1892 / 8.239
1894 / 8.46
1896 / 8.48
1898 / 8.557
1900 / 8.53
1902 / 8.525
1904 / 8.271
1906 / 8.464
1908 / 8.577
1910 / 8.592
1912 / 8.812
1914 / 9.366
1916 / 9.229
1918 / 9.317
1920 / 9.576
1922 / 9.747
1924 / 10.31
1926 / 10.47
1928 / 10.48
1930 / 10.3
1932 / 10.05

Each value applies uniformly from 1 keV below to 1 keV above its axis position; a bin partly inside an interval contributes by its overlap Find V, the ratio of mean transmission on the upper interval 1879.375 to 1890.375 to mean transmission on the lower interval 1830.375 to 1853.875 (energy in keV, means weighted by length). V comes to 1.32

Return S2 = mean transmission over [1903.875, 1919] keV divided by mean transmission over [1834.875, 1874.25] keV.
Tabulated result 1.73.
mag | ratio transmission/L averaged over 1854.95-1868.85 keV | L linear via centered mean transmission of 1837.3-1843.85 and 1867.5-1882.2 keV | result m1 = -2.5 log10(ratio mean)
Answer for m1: 0.488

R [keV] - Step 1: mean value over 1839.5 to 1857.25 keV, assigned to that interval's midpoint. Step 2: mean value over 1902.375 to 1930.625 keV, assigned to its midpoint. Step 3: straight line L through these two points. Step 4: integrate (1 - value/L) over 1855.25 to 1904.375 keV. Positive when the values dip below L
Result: 4.6 keV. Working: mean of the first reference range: 5.21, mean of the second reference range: 9.36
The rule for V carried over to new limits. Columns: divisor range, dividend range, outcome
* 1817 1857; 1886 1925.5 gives 1.59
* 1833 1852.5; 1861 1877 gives 0.86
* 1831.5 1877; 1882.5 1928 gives 1.67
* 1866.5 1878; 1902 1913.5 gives 1.49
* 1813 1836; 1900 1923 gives 1.56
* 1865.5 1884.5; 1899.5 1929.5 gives 1.48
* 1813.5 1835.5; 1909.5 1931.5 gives 1.70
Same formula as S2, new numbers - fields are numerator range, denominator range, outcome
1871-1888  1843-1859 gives 1.47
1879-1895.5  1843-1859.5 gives 1.67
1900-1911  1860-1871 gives 1.95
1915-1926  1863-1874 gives 1.96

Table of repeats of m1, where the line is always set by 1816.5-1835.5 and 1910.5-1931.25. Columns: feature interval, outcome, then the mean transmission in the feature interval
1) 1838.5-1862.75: 0.31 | 4.94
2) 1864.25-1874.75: 0.41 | 5.16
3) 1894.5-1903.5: 0.03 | 8.51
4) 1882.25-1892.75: 0.04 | 7.95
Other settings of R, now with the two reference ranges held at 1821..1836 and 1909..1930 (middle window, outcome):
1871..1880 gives 1.41 keV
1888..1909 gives 0.67 keV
